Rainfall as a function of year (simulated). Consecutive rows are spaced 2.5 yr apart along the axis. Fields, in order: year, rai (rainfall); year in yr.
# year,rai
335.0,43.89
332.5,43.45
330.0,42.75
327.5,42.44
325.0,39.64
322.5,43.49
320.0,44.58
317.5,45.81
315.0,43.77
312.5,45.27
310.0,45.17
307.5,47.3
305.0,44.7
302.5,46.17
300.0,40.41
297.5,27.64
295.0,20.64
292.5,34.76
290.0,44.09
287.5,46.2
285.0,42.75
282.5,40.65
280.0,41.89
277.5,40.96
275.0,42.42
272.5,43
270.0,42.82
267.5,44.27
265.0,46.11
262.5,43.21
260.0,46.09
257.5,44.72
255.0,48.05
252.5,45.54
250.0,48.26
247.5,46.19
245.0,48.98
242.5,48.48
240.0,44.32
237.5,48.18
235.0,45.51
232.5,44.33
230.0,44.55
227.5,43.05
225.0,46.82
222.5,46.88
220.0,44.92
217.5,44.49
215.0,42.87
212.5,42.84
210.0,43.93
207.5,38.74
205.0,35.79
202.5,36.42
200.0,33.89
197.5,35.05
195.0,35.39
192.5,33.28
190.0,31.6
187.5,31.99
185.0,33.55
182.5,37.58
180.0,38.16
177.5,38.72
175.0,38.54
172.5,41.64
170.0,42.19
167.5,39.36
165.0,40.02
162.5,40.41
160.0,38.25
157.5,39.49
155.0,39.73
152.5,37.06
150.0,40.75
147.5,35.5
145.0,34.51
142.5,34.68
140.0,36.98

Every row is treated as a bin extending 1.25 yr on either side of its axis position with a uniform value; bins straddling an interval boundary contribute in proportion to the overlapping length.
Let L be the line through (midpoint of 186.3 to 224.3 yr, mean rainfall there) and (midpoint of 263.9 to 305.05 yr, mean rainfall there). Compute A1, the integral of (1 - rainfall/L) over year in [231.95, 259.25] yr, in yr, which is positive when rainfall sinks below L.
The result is -4.9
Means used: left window 38.7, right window 40.4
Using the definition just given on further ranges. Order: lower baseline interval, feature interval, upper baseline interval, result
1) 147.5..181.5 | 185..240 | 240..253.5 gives 4.58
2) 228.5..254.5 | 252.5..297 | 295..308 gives 0.62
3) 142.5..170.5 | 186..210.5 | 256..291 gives 3.05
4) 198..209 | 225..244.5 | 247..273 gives -2.08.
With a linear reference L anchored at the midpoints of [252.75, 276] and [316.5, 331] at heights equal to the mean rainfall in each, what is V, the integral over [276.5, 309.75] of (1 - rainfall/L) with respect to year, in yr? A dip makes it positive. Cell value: 2.9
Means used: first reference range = 44.6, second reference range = 43.1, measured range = 40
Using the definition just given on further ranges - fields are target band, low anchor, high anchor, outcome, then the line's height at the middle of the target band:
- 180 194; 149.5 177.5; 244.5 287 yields 2.3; 40.8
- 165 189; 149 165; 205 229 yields 1.6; 40.7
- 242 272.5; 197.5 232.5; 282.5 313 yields -3.6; 41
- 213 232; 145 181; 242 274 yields -0.6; 43.3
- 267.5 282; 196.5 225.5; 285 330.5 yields -0.4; 41.2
